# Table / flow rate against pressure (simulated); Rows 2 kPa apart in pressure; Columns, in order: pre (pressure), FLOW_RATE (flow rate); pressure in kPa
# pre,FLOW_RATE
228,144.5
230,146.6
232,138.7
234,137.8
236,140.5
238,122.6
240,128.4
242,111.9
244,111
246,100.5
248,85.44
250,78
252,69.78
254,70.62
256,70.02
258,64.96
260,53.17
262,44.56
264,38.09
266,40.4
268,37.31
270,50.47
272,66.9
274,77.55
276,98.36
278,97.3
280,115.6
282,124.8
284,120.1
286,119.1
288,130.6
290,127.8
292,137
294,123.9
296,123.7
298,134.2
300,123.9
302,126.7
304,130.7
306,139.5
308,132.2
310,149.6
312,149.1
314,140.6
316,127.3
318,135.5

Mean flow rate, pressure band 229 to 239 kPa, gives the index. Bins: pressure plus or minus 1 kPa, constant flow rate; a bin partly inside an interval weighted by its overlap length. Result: 137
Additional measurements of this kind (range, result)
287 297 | 129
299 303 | 125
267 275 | 58.1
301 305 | 129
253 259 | 68.5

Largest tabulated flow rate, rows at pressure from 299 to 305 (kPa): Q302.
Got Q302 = 130.7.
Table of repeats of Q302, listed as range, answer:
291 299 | 137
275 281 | 115.6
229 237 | 146.6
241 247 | 111.9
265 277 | 98.36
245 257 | 100.5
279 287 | 124.8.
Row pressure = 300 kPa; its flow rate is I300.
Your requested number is 123.9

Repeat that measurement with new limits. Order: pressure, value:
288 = 130.6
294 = 123.9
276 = 98.36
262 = 44.56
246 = 100.5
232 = 138.7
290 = 127.8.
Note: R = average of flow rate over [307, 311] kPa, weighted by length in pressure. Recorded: 141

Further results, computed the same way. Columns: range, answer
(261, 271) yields 42.2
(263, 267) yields 39.2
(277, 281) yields 106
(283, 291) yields 124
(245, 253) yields 83.4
